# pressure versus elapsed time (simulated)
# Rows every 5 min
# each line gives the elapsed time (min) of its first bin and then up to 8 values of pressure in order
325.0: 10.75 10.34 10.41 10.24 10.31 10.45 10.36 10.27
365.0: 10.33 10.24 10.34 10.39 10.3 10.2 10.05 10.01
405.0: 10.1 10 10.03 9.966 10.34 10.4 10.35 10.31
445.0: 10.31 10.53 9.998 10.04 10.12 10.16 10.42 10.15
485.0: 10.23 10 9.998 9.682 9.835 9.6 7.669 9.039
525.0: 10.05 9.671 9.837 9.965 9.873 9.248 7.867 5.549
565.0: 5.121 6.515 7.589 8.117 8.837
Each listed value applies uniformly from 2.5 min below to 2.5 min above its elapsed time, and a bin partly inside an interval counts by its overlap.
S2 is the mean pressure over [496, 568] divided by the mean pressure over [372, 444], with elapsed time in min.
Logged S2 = 0.86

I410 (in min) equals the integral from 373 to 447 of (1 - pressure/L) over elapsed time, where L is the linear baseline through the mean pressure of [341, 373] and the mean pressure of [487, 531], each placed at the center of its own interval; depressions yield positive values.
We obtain -1.2 min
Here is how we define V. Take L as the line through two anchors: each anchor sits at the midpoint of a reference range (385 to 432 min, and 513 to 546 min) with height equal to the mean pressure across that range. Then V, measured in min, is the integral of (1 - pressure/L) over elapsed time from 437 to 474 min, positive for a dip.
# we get -1.3 min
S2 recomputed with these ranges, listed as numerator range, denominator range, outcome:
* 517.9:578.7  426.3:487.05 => 0.81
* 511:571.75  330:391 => 0.82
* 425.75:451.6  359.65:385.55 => 1.01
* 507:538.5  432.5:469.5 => 0.91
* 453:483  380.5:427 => 1.00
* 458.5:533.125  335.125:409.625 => 0.95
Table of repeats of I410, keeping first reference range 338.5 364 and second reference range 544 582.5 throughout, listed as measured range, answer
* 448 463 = -2.2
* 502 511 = -1.7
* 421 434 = -1.5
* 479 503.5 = -4.7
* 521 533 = -2.8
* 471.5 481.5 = -2.0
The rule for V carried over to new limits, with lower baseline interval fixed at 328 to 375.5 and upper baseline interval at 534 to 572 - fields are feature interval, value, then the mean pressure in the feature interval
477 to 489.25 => -2.0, 10.2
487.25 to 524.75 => -4.2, 9.45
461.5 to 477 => -2.2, 10.2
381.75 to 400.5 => -0.6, 10.2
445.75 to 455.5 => -1.2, 10.3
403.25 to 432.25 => -1.8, 10.1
